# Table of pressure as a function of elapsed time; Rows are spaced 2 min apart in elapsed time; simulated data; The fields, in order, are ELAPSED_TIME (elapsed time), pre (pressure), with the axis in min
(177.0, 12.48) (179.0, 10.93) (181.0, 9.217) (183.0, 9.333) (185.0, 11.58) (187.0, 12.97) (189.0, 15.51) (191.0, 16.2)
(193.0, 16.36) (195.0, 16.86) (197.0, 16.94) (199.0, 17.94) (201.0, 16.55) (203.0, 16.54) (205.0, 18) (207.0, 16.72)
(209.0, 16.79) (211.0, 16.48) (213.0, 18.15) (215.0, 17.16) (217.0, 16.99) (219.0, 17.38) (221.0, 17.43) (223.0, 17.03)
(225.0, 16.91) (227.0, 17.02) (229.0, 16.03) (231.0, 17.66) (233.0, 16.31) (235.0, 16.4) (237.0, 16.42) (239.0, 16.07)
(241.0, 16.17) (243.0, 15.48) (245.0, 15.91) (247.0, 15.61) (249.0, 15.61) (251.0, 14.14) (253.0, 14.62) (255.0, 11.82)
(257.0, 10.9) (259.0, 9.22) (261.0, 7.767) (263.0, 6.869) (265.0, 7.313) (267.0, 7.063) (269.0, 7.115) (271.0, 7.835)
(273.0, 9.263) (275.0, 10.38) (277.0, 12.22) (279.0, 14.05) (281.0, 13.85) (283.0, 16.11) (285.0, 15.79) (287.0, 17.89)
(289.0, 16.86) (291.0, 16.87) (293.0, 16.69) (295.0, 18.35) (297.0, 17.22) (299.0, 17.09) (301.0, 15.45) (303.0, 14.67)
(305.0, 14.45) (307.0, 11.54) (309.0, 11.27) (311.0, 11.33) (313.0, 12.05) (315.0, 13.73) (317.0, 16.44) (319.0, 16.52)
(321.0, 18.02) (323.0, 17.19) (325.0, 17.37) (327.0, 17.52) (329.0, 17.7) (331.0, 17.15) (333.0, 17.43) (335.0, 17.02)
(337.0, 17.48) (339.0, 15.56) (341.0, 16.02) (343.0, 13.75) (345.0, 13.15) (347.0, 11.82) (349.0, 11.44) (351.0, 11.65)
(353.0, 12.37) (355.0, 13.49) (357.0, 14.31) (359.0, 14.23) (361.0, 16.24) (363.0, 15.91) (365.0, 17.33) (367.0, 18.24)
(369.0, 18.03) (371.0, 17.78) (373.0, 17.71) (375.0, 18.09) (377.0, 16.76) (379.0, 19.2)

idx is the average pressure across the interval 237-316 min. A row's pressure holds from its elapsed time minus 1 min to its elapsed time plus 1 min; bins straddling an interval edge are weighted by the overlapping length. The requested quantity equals 13.3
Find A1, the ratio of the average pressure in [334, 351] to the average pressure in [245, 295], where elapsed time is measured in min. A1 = 1.1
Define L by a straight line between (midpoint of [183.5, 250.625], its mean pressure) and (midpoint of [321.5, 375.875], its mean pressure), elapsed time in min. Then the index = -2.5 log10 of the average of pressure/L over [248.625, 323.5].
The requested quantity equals 0.21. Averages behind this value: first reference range 16.3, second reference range 15.8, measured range 13.3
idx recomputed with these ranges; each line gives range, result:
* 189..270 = 15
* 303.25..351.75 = 14.9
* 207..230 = 17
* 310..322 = 14.7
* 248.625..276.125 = 9.88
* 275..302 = 15.8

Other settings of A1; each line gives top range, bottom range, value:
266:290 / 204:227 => 0.72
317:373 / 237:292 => 1.24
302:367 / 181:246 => 0.93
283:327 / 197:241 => 0.92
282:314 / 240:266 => 1.23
